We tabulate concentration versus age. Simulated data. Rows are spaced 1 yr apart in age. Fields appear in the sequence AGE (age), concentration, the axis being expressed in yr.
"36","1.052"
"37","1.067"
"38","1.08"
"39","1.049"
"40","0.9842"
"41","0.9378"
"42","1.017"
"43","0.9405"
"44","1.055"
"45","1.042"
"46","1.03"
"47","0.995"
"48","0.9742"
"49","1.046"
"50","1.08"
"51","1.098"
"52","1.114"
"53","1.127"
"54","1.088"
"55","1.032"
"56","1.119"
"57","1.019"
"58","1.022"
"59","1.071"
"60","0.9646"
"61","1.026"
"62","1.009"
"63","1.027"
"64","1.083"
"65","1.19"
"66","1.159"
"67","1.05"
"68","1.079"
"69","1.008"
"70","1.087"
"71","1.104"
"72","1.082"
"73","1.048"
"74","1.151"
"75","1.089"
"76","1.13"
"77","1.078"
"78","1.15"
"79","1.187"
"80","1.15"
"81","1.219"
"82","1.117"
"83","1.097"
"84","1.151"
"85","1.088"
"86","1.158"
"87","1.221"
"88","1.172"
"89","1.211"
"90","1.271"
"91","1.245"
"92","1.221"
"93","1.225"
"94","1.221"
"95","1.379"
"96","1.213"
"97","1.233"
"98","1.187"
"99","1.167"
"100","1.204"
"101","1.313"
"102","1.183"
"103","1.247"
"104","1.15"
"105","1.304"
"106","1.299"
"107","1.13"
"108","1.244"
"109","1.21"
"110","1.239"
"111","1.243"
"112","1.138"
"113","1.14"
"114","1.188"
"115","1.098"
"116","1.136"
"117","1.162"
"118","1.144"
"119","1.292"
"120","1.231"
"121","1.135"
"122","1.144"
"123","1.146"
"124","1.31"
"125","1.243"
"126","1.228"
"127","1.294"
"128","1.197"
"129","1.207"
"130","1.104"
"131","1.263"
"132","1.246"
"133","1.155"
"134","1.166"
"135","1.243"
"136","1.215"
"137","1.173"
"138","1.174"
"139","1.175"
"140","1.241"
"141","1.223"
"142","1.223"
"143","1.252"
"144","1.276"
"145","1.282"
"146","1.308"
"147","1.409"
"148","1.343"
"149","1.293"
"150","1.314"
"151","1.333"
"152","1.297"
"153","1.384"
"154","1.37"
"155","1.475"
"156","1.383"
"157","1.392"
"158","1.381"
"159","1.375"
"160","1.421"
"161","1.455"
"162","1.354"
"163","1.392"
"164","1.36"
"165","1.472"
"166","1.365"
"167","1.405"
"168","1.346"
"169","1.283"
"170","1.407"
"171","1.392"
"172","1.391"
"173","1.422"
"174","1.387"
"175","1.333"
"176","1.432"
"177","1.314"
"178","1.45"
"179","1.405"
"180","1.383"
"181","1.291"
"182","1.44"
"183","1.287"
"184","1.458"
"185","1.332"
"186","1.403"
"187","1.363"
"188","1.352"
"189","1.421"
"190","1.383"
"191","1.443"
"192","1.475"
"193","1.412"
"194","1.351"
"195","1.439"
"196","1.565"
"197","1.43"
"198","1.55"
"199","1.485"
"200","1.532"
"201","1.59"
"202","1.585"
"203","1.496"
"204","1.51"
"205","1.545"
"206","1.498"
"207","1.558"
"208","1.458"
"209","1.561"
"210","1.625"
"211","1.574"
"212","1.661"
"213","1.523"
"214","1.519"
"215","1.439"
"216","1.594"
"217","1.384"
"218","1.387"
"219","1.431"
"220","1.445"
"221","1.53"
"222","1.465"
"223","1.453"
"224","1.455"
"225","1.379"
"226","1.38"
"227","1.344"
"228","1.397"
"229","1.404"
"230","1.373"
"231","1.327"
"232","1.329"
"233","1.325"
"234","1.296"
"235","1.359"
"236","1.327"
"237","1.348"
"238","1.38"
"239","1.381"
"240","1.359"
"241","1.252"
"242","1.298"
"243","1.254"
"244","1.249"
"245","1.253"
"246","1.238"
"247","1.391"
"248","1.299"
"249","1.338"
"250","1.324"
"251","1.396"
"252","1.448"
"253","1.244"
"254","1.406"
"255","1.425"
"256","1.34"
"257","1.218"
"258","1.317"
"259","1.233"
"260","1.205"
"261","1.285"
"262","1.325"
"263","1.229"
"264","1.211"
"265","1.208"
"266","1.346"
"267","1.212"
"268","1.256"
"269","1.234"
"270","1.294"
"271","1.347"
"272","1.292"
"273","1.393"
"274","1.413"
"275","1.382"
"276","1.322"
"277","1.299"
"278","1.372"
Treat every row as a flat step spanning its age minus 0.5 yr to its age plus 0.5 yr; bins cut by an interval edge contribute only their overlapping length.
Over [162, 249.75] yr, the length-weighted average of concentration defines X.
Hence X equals 1.41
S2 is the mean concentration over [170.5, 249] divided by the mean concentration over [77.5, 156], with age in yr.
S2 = 1.16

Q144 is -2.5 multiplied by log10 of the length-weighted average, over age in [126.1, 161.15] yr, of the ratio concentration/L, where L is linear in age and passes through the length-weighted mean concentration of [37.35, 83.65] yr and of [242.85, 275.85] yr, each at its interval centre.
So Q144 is -0.10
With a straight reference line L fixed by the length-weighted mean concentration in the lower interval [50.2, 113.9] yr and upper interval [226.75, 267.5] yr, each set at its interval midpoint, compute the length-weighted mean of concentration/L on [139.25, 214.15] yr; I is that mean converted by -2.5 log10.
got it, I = -0.14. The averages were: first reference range 1.15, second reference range 1.31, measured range 1.41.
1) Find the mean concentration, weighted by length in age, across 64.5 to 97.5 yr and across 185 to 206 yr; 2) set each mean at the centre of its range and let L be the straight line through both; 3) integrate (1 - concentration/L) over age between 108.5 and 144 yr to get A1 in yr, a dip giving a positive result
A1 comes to 2.2 yr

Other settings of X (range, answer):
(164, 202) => 1.41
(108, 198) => 1.31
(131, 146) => 1.22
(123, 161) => 1.28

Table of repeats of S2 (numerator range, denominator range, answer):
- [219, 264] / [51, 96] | 1.19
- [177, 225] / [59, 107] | 1.27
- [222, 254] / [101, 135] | 1.12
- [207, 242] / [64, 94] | 1.25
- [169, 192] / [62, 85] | 1.25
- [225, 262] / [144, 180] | 0.97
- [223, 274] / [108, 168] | 1.04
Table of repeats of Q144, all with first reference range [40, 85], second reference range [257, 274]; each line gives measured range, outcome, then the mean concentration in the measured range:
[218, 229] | -0.156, 1.42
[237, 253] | -0.056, 1.32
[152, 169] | -0.186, 1.39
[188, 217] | -0.232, 1.5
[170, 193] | -0.166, 1.39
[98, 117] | -0.077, 1.2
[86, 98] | -0.121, 1.23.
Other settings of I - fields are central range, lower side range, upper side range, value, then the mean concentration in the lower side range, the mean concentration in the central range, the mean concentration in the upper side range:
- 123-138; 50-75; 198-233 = 0.03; 1.07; 1.21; 1.48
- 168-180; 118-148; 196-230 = -0.02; 1.23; 1.38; 1.49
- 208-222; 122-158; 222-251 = -0.14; 1.27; 1.51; 1.34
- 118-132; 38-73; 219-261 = -0.05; 1.05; 1.21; 1.35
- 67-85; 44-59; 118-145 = -0.01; 1.06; 1.11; 1.21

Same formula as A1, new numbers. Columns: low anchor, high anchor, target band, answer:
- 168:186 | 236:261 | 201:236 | -3.06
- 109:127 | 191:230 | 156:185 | -0.59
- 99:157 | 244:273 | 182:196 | -1.50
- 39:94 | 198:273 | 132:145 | 0.04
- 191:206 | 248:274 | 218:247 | 0.67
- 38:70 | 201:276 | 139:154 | -1.02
